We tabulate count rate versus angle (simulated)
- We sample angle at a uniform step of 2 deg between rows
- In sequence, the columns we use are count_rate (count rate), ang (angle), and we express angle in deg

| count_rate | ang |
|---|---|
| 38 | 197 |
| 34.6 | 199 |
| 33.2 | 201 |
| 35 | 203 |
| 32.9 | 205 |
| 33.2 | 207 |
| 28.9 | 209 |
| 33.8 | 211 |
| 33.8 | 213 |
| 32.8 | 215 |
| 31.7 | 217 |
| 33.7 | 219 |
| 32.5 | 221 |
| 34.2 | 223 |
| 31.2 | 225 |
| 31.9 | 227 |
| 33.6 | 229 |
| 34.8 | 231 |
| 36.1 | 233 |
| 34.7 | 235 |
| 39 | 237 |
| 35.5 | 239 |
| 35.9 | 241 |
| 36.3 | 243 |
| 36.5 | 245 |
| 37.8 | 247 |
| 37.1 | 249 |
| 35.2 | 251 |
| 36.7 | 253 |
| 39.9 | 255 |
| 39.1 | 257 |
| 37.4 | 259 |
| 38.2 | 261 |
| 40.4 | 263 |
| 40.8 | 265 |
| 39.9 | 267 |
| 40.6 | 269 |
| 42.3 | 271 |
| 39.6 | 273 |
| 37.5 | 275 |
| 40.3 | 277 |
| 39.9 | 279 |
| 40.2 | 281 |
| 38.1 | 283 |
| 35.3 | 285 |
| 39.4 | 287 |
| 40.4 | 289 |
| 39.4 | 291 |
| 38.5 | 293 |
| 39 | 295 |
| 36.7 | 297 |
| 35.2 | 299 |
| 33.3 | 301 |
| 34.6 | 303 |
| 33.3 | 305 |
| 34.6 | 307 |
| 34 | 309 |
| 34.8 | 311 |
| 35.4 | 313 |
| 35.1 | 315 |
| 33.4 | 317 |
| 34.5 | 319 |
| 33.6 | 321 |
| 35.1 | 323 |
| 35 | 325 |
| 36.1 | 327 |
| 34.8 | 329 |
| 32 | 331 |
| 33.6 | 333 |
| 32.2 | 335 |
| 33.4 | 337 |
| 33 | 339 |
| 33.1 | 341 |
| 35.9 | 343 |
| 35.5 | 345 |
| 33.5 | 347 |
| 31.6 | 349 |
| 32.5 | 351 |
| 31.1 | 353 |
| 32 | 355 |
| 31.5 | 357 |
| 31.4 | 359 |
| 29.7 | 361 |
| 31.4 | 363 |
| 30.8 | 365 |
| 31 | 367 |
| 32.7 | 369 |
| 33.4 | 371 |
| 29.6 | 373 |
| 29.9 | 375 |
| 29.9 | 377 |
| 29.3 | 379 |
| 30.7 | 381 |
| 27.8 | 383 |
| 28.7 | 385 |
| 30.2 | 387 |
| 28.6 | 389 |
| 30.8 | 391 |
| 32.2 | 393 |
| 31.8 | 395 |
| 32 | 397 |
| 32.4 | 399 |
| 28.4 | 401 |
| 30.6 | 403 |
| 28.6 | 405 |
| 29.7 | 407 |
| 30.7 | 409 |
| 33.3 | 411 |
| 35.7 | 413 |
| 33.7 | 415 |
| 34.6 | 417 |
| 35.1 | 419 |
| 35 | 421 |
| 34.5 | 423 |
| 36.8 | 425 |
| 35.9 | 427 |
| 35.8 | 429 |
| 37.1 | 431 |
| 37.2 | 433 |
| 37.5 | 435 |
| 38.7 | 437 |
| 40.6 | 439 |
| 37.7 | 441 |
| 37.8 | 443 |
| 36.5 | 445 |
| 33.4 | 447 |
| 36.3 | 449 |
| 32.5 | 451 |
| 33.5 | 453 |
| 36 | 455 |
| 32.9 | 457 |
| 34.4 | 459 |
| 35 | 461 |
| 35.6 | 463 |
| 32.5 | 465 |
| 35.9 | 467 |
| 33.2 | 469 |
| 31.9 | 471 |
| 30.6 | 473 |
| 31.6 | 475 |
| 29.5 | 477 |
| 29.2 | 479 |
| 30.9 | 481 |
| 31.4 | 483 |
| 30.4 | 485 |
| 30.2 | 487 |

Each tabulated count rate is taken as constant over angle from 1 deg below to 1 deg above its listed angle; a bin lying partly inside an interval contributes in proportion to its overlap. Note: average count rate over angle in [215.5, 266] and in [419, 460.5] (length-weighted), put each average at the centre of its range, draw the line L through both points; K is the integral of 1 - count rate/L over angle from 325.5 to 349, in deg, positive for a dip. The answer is 1.4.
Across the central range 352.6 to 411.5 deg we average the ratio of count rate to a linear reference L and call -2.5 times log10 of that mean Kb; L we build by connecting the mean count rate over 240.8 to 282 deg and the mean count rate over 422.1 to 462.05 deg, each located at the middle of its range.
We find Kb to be 0.20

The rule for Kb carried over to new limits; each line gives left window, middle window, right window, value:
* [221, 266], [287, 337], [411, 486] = 0.02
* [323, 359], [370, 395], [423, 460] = 0.15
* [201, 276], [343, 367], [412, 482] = 0.10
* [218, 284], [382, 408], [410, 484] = 0.17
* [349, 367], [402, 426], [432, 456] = 0.05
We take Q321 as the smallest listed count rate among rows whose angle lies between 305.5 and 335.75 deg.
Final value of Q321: 32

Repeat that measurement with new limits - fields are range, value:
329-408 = 27.8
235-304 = 33.3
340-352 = 31.6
